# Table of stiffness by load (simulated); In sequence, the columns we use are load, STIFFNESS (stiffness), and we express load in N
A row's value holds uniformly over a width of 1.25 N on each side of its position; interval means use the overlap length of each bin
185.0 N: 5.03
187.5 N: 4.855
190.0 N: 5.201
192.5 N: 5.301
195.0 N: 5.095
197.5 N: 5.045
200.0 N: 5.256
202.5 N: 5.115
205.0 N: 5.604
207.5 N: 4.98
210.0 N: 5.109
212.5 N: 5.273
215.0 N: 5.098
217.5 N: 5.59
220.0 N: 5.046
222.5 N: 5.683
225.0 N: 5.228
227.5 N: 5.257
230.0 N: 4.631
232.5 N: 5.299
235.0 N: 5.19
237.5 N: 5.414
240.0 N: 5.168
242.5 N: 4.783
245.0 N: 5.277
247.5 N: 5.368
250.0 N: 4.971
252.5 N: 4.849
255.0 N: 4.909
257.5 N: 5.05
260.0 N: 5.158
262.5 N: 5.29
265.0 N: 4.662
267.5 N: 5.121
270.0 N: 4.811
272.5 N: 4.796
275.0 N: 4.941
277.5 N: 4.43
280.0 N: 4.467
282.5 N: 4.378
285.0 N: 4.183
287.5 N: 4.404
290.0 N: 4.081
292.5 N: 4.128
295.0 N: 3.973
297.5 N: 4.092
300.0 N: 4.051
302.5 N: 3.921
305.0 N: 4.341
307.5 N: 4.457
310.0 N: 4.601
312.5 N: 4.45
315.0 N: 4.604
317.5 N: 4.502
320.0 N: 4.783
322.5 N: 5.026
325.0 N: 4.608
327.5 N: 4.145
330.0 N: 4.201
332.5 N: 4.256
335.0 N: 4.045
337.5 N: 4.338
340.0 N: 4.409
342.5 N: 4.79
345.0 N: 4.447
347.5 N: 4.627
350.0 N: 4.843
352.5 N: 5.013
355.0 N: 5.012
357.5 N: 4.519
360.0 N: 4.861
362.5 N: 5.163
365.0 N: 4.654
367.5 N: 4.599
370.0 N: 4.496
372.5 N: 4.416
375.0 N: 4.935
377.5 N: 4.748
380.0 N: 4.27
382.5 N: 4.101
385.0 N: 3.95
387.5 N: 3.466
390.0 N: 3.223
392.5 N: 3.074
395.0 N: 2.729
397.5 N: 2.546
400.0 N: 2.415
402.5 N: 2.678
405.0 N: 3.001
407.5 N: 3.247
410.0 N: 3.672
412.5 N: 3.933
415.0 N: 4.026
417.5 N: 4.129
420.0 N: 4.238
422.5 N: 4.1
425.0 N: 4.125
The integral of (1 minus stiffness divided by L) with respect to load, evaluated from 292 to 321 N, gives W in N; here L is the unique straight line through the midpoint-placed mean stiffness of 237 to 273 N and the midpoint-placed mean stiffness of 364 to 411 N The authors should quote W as 1.2 N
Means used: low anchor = 5.04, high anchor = 3.69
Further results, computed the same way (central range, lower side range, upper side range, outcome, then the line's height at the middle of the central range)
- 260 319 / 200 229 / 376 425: 1.4 N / 4.58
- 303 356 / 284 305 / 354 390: -3.2 N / 4.27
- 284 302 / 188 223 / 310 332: 2.2 N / 4.7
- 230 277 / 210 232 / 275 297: -2.8 N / 4.76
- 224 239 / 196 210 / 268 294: -0.7 N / 4.93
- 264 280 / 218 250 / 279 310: -0.7 N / 4.58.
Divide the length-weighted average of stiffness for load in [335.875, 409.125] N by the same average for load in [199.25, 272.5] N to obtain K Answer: 0.8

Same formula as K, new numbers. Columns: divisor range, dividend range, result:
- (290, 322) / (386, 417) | 0.74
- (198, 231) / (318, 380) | 0.88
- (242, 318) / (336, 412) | 0.88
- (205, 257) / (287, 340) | 0.84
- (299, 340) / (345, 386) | 1.05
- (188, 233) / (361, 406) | 0.73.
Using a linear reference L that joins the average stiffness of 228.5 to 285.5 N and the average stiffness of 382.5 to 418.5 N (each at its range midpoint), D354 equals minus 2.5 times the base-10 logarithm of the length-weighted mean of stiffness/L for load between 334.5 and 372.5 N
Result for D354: -0.21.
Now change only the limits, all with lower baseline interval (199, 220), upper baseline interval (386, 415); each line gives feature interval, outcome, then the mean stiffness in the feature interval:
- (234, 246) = -0.06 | 5.16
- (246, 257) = -0.06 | 5.03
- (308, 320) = -0.12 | 4.56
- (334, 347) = -0.17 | 4.43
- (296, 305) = 0.05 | 4.06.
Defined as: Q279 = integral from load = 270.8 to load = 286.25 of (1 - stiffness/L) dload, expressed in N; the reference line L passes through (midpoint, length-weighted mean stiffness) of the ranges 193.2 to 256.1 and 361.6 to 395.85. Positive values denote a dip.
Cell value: 0.9 N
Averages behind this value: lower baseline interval 5.17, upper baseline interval 4.14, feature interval 4.54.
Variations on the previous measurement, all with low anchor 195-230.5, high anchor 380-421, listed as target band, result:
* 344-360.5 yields -3.73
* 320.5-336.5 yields -1.11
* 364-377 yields -3.22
